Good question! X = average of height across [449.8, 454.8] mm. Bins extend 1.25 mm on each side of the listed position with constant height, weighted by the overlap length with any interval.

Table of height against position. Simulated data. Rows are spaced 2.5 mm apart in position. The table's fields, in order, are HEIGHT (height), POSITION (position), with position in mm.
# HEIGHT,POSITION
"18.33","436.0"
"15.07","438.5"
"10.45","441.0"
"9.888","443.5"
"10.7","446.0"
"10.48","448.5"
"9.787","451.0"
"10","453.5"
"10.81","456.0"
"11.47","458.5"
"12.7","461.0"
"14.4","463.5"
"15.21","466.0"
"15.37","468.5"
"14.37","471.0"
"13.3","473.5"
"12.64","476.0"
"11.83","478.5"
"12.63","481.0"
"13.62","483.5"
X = 9.9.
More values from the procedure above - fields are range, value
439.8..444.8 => 10.2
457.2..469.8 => 13.8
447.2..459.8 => 10.5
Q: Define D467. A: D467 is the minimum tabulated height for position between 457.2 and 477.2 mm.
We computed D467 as 11.47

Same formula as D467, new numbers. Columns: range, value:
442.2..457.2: 9.787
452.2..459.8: 10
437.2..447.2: 9.888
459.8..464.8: 12.7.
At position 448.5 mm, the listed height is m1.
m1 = 10.48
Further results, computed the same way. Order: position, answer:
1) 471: 14.37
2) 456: 10.81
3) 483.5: 13.62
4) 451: 9.787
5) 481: 12.63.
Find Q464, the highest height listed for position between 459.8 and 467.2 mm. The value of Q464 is 15.21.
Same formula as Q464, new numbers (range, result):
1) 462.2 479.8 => 15.37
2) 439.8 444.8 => 10.45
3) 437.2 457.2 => 15.07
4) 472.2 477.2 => 13.3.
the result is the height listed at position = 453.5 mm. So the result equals 10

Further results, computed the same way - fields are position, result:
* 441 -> 10.45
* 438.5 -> 15.07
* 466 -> 15.21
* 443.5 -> 9.888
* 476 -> 12.64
